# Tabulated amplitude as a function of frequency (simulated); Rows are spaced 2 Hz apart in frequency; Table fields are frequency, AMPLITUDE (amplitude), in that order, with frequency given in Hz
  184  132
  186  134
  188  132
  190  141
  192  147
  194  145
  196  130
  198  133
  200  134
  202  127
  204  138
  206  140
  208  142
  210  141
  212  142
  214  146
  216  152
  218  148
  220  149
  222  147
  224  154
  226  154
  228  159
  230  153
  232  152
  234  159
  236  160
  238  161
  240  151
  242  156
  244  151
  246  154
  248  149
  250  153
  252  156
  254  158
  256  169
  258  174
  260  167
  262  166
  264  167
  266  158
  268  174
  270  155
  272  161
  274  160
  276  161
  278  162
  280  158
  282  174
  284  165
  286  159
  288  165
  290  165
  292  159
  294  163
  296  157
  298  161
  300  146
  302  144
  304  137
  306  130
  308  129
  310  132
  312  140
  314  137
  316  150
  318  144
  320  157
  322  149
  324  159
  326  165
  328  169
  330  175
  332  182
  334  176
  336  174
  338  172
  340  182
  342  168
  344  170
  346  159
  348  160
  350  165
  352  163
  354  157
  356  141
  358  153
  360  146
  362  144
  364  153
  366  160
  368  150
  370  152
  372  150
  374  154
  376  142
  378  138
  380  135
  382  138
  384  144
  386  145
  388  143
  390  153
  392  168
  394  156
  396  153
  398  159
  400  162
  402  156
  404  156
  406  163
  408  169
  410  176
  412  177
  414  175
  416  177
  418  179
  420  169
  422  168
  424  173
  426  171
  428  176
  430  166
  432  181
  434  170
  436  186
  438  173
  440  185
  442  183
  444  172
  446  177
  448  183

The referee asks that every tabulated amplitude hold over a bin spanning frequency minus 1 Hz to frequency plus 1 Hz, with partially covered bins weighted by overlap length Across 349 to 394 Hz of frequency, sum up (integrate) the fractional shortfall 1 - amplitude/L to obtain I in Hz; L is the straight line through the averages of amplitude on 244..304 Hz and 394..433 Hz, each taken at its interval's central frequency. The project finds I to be 4.3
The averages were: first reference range 160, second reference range 168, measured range 150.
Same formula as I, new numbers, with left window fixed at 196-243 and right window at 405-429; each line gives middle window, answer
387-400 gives 1.1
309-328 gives 1.3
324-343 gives -1.3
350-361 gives 0.8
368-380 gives 1.5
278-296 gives -0.8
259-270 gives -0.9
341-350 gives 0.0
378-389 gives 1.8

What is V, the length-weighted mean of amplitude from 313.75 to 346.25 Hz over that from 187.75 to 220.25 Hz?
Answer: 1.17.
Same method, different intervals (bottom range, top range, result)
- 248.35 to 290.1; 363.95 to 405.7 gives 0.93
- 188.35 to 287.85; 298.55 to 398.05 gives 1.00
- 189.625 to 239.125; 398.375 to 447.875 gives 1.18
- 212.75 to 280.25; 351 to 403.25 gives 0.96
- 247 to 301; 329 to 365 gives 1.01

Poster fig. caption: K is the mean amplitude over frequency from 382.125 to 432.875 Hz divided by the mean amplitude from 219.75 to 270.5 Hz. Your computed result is 1.04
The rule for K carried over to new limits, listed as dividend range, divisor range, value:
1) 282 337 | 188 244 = 1.06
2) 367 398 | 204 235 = 1.00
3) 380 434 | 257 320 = 1.05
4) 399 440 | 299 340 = 1.11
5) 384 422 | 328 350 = 0.95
